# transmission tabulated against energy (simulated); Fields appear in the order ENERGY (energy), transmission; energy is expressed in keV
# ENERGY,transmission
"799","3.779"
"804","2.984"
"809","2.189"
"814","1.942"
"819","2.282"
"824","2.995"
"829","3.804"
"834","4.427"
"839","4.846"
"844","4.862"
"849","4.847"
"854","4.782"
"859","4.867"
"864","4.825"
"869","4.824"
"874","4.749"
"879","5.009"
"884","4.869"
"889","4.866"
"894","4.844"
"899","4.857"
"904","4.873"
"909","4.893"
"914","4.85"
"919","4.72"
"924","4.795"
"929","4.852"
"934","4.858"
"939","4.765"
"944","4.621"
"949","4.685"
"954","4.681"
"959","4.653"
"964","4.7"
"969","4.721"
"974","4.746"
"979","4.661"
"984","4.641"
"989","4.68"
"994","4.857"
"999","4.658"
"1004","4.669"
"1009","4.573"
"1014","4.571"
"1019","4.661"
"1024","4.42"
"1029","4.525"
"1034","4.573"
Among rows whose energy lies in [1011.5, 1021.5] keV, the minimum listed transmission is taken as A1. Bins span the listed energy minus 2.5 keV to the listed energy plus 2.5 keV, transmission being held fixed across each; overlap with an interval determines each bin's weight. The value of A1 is 4.571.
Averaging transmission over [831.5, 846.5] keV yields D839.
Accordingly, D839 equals 4.71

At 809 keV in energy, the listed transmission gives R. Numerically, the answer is 2.189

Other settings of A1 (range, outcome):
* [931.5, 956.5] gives 4.621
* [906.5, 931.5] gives 4.72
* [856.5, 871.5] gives 4.824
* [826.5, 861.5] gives 3.804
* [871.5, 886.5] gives 4.749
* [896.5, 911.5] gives 4.857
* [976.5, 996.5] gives 4.641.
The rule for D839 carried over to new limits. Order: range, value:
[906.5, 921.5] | 4.82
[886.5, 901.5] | 4.86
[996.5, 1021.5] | 4.63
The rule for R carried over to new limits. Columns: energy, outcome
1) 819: 2.282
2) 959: 4.653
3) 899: 4.857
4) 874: 4.749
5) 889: 4.866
